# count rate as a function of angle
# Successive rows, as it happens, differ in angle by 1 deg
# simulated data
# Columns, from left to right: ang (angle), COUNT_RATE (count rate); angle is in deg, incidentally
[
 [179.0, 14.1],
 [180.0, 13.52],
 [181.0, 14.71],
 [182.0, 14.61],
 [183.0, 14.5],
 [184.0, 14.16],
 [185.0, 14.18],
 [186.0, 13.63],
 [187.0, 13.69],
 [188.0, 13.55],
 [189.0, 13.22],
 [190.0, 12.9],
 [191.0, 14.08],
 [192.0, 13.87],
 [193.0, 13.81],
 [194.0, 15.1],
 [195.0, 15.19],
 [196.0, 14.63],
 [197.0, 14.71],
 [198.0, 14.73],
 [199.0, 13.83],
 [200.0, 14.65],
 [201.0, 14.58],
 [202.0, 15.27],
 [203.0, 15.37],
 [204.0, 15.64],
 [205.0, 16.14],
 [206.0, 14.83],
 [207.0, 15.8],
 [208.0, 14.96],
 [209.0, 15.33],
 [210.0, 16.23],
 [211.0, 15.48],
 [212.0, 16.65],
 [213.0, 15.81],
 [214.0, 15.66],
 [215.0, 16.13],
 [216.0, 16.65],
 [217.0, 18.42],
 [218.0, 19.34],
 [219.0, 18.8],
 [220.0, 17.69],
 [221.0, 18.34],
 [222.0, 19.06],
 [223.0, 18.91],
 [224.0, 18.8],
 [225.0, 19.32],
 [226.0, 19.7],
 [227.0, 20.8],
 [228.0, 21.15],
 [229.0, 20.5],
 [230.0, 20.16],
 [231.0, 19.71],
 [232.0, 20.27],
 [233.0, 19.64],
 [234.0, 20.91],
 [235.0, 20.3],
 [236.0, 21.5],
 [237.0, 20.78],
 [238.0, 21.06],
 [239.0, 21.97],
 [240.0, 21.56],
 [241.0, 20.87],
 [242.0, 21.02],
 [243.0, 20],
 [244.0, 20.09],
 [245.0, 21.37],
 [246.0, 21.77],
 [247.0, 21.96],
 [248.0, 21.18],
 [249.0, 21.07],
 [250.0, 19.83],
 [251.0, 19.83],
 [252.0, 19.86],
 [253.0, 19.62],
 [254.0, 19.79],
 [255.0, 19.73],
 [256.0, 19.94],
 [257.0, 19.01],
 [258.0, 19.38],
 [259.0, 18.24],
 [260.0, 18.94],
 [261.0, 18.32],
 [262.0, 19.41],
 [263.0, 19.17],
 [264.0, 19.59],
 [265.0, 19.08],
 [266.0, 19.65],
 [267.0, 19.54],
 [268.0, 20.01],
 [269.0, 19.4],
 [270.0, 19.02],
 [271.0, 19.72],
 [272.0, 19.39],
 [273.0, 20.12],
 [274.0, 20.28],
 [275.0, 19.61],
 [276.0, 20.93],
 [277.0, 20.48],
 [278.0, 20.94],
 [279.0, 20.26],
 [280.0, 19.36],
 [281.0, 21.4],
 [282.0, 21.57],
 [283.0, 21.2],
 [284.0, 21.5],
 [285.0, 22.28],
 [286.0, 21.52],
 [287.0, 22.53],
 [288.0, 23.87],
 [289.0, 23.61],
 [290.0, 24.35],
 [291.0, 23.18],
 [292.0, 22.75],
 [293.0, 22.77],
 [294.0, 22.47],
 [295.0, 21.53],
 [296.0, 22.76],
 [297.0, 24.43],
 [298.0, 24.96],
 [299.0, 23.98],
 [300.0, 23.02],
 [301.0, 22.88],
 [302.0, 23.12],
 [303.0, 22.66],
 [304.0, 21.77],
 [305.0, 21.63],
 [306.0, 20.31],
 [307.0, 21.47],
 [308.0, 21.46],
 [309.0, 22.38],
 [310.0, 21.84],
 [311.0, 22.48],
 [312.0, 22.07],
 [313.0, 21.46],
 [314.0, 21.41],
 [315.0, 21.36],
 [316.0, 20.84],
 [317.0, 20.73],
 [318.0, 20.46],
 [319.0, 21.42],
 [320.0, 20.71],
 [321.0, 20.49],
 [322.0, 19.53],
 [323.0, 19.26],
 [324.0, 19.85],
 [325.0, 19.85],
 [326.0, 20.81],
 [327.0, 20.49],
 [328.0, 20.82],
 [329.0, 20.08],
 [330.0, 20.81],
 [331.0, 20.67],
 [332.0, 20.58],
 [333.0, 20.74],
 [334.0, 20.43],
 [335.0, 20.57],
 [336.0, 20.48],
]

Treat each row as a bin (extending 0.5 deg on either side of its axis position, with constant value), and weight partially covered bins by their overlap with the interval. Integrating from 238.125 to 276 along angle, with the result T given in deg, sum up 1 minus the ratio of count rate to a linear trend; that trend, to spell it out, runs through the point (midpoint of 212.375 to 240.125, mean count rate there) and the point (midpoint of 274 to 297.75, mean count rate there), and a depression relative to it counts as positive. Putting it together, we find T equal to 1.2 deg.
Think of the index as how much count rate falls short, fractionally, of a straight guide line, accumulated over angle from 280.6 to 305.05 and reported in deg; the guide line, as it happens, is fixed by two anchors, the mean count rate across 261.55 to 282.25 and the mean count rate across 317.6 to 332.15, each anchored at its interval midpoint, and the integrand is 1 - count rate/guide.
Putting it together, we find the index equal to -3.2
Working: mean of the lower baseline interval 19.9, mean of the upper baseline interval 20.4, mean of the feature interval 22.7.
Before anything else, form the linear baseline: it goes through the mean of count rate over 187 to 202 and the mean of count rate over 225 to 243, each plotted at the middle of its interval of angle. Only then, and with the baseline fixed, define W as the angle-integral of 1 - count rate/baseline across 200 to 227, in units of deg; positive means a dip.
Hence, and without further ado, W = 0.66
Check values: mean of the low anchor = 14.2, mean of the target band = 16.9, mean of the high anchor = 20.6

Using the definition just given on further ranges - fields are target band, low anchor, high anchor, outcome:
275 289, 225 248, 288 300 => 0.9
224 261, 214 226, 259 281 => -2.8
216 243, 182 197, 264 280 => -4.9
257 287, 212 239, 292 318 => 1.3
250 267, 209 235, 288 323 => 0.6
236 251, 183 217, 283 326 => -2.7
